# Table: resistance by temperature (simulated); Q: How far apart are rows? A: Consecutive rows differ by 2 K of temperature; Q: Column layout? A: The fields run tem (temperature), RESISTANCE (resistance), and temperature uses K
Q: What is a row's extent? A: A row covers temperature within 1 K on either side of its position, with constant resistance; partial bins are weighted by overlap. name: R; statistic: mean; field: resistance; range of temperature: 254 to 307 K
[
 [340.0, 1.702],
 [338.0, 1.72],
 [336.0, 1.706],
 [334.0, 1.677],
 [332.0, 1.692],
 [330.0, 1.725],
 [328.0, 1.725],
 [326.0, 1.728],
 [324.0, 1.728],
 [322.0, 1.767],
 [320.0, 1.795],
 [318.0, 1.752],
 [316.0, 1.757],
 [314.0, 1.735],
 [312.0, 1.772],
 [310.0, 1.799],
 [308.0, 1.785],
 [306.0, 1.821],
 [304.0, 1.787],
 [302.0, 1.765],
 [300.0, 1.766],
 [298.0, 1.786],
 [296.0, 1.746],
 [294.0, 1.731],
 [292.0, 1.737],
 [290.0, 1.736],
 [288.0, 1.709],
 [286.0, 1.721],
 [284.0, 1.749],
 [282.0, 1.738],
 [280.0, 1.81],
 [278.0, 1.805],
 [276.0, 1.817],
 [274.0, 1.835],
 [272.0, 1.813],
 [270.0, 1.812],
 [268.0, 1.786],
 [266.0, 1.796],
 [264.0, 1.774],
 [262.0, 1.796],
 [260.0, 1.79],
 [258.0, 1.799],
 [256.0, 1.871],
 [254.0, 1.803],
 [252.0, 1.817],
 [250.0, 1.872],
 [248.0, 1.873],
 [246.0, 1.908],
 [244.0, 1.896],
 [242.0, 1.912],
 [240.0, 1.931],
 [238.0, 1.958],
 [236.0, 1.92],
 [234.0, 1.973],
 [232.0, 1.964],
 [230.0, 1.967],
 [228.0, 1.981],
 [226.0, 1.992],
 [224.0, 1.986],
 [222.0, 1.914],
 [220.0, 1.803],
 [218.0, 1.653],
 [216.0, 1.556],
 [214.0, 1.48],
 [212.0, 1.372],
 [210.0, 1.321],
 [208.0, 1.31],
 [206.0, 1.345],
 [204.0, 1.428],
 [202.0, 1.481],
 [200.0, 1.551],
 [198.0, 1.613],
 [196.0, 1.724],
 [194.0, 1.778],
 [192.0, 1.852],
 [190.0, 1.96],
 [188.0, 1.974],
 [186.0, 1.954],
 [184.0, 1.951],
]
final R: 1.78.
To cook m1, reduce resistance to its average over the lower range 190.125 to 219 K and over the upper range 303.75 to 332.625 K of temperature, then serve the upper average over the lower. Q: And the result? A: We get 1.14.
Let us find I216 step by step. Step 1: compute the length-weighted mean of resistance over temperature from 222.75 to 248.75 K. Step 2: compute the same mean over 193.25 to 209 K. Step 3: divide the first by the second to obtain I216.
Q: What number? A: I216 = 1.27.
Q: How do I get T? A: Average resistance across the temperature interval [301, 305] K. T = 1.78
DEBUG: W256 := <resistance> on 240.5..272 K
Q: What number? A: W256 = 1.83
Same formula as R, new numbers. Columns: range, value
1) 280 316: 1.76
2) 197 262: 1.75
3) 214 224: 1.73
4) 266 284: 1.8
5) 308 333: 1.75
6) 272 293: 1.77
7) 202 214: 1.38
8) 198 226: 1.57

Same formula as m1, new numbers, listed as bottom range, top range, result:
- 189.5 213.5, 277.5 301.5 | 1.13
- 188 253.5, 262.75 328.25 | 1.01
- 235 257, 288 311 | 0.94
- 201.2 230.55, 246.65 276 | 1.11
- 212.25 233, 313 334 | 0.96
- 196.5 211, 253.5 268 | 1.25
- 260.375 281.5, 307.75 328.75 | 0.98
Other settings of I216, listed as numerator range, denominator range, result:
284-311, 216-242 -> 0.92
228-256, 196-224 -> 1.23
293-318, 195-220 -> 1.18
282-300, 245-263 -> 0.95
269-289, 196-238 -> 1.05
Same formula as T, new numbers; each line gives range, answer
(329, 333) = 1.71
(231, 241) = 1.95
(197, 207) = 1.48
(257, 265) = 1.79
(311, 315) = 1.75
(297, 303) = 1.77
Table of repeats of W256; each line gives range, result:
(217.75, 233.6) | 1.92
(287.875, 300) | 1.75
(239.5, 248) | 1.91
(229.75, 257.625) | 1.9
